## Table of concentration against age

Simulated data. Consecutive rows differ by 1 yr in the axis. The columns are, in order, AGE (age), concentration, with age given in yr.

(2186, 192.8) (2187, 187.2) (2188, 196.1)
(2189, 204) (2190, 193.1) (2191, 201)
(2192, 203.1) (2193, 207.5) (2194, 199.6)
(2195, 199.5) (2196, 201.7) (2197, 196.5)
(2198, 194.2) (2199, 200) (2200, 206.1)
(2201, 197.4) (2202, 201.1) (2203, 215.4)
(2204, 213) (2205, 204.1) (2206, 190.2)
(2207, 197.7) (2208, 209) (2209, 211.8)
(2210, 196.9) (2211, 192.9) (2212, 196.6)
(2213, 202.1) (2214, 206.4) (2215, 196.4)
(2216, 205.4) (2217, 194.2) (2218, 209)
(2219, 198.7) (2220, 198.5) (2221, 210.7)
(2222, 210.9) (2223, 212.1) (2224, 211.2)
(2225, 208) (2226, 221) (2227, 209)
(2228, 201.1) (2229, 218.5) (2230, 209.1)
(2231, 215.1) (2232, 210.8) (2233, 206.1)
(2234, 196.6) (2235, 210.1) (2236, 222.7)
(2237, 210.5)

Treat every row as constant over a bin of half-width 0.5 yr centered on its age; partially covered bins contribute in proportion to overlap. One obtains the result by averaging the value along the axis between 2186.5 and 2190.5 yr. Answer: 195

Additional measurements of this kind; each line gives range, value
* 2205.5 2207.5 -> 194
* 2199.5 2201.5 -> 202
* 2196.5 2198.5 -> 195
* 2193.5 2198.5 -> 198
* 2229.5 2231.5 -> 212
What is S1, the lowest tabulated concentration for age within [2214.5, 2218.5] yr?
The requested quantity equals 194.2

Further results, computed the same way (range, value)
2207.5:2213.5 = 192.9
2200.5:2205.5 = 197.4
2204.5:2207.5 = 190.2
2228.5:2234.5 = 196.6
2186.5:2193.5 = 187.2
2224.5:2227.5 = 208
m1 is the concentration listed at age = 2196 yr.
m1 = 201.7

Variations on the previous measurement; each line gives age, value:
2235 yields 210.1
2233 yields 206.1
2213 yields 202.1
